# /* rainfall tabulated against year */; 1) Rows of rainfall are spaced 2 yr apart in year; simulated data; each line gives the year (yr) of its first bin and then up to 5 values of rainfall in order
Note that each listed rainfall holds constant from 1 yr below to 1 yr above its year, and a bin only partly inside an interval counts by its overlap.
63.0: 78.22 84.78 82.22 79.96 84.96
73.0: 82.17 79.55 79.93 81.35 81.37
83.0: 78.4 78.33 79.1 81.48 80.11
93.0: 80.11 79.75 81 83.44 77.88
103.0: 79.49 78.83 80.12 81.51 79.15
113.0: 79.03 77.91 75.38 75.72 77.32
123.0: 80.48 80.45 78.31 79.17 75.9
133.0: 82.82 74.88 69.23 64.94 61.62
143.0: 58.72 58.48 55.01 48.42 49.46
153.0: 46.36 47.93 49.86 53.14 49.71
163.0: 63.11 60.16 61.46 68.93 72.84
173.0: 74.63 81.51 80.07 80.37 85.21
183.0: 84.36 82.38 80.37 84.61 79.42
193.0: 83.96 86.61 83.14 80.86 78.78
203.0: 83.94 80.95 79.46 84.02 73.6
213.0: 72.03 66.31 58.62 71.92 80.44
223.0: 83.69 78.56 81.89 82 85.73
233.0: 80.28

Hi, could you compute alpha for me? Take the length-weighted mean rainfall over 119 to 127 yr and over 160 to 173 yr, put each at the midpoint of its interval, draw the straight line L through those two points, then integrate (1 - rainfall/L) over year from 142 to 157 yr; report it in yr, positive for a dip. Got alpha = 3.8 yr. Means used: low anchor 78.8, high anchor 63.6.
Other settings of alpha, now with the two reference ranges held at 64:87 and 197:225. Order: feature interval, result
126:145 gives 2.0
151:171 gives 5.7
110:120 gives 0.3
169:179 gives 0.2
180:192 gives -0.8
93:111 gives 0.0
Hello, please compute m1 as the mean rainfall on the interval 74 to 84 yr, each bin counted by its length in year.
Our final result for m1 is 80.1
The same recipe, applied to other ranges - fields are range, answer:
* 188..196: 83.7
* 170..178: 77.3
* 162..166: 61.6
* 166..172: 67.7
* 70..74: 83.6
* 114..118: 76.6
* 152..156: 47.1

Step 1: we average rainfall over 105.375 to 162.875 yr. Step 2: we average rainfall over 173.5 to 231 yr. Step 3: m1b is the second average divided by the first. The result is 1.18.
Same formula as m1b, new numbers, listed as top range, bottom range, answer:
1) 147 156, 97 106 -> 0.61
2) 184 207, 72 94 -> 1.02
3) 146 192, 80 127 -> 0.84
